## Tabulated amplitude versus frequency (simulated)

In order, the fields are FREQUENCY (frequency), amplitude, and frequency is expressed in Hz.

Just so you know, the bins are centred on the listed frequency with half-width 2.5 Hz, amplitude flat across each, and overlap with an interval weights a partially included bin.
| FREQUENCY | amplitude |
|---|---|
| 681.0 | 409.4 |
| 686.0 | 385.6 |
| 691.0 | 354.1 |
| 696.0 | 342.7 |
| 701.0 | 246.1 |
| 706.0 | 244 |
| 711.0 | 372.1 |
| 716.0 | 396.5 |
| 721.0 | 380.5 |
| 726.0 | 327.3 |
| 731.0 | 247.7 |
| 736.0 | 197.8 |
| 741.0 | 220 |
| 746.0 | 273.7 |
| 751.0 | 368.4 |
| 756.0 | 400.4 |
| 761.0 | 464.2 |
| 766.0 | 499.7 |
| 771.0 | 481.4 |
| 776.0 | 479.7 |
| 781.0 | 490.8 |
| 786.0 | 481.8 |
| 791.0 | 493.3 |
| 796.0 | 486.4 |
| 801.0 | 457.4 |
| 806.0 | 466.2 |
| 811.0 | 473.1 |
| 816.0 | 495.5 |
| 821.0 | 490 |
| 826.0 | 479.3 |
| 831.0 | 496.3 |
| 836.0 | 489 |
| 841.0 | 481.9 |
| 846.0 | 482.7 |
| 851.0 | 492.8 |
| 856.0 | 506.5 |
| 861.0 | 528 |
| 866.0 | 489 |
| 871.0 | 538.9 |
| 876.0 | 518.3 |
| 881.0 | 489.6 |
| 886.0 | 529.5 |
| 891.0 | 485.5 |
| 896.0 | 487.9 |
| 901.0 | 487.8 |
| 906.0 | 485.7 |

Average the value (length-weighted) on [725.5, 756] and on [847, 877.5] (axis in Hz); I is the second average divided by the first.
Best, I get 1.8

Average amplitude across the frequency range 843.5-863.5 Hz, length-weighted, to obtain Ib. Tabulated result 502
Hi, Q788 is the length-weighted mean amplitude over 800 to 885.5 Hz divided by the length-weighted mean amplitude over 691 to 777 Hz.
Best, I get 1.4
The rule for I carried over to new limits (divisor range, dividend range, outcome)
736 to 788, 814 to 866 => 1.22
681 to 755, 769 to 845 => 1.53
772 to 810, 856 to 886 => 1.07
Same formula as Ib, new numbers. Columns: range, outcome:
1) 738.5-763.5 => 345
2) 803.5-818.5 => 478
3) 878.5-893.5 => 502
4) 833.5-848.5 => 485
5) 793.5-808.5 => 470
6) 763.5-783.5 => 488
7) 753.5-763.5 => 432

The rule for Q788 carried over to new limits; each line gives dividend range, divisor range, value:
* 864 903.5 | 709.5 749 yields 1.67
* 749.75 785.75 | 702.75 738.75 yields 1.49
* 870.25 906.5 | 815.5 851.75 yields 1.03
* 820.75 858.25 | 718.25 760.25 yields 1.58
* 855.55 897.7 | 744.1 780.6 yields 1.18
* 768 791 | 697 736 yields 1.57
